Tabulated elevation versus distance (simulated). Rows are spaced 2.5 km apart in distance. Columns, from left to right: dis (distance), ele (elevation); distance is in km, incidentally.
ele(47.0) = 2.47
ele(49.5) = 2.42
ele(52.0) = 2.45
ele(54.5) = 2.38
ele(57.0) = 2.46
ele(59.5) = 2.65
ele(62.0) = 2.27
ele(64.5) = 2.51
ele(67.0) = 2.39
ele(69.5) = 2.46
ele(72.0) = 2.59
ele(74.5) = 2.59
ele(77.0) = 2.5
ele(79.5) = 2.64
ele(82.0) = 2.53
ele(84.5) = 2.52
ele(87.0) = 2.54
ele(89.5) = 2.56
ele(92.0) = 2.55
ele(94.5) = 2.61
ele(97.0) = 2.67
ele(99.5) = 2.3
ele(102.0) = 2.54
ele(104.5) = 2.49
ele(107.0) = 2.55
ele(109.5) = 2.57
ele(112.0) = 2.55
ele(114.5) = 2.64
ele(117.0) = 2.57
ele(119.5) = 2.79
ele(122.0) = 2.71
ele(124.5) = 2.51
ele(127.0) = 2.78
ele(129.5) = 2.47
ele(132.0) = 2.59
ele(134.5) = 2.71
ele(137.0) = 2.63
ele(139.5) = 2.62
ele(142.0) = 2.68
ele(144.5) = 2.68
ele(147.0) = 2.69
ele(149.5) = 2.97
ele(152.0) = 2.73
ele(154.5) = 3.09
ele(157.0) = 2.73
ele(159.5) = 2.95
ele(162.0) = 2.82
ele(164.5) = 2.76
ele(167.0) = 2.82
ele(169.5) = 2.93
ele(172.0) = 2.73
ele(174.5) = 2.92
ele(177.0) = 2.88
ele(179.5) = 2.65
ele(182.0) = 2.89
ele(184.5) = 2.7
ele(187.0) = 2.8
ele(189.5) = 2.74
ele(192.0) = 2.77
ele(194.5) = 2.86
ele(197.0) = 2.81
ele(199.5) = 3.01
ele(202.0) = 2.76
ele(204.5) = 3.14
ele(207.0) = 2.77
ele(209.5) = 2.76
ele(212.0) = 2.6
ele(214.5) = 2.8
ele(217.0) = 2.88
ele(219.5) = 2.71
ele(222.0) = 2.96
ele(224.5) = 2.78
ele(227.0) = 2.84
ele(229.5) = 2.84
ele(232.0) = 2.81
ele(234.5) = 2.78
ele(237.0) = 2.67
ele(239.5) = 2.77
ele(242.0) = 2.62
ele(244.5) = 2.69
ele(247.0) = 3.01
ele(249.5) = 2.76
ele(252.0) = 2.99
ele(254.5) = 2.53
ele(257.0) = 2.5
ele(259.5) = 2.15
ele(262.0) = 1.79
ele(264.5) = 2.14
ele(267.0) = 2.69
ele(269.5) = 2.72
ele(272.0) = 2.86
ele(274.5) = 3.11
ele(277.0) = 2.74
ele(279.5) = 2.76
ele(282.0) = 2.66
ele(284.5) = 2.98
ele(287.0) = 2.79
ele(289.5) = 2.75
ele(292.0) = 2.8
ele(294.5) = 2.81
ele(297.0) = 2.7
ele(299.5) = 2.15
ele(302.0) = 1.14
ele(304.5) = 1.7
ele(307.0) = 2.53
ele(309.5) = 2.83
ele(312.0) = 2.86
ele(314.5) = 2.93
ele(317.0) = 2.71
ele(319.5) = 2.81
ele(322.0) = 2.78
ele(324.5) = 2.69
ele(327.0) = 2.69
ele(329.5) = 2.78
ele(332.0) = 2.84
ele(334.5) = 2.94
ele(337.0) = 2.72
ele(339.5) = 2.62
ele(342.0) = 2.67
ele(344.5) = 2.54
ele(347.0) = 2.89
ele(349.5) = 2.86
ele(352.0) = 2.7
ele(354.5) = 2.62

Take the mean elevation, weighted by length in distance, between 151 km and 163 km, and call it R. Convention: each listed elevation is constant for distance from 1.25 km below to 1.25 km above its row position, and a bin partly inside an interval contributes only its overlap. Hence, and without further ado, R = 2.87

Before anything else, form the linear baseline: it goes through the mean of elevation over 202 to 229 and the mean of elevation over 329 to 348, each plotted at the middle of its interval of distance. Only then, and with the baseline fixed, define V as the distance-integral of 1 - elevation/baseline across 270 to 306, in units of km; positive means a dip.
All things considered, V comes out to 2.7 km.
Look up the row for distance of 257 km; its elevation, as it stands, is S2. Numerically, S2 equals 2.5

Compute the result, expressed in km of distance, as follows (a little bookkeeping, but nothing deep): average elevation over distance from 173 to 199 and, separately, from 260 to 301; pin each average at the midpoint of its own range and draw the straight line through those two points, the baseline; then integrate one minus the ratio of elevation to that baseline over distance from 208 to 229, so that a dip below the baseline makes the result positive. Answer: -0.34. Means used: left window 2.81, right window 2.63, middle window 2.79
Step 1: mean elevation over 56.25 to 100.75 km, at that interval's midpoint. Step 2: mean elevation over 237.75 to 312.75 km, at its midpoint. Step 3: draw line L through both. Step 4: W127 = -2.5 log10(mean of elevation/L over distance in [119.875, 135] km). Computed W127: -0.04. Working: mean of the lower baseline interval 2.52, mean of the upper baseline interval 2.58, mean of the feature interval 2.63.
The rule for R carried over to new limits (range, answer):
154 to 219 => 2.83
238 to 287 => 2.66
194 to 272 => 2.72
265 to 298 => 2.78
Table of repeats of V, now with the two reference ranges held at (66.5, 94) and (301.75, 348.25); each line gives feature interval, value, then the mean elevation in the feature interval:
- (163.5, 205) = -3.9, 2.83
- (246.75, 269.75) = 1.0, 2.5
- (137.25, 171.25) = -3.0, 2.8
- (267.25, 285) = -1.3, 2.82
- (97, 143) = -0.7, 2.6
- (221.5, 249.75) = -2.0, 2.79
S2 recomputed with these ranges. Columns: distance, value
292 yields 2.8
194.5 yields 2.86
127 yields 2.78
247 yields 3.01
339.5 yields 2.62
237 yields 2.67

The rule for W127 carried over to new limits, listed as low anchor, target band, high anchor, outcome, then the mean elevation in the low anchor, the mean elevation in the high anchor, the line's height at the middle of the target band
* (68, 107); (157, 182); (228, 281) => -0.09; 2.54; 2.66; 2.6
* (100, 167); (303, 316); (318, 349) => 0.08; 2.68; 2.75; 2.74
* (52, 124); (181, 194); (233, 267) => -0.09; 2.54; 2.58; 2.56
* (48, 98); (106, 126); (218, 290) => -0.02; 2.51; 2.7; 2.56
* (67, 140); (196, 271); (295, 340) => -0.05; 2.57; 2.58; 2.58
